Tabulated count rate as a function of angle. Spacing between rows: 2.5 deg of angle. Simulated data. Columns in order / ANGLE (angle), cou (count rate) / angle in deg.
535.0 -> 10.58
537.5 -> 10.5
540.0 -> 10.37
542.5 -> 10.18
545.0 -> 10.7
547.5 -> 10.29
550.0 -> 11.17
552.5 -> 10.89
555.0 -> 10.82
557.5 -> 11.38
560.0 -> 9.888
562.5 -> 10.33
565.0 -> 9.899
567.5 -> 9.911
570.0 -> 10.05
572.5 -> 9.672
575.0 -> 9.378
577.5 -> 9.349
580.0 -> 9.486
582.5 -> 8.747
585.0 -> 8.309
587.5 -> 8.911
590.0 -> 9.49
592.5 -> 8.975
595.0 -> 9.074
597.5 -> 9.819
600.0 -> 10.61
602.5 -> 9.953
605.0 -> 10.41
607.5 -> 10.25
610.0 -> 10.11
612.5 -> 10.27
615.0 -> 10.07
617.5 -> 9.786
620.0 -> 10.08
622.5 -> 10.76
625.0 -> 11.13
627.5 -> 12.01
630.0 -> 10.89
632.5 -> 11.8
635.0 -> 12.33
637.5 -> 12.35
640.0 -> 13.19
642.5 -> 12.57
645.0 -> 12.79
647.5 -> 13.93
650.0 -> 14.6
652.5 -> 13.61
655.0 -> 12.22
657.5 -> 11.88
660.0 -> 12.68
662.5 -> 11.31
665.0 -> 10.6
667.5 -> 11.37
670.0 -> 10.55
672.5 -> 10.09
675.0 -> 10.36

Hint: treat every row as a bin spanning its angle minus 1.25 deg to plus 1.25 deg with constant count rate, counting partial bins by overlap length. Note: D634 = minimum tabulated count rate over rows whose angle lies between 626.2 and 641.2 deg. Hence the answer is 10.89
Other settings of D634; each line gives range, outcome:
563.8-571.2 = 9.899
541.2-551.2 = 10.18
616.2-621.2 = 9.786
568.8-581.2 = 9.349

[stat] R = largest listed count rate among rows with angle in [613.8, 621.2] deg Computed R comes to 10.08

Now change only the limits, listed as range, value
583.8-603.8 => 10.61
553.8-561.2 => 11.38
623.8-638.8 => 12.35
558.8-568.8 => 10.33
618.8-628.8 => 12.01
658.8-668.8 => 12.68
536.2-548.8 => 10.7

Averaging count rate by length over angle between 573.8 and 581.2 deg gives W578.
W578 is 9.4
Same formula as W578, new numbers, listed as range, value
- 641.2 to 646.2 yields 12.7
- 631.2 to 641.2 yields 12.4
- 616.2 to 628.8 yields 10.8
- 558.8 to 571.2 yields 10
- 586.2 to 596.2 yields 9.11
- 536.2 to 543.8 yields 10.4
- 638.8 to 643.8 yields 12.9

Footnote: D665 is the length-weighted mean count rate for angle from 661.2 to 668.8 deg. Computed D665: 11.1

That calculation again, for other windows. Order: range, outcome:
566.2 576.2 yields 9.76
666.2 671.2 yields 11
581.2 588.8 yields 8.67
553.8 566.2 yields 10.5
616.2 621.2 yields 9.93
